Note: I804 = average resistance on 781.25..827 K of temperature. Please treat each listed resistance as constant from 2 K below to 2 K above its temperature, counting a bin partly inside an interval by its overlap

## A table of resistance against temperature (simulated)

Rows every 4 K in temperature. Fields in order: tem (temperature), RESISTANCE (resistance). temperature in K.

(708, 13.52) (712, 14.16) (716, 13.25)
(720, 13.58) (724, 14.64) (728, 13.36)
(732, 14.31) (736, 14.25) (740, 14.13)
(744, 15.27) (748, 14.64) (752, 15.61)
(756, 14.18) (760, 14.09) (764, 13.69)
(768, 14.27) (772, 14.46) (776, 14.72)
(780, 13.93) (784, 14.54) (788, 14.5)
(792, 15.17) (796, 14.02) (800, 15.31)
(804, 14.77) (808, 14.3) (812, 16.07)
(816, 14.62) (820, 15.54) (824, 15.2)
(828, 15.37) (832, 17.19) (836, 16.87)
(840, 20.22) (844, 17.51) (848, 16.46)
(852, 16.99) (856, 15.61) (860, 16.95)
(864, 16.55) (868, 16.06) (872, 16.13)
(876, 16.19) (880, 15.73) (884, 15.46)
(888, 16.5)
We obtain 14.9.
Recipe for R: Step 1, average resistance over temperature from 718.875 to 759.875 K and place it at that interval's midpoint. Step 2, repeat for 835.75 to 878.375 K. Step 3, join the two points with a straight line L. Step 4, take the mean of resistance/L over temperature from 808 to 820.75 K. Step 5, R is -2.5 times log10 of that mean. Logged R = 0.05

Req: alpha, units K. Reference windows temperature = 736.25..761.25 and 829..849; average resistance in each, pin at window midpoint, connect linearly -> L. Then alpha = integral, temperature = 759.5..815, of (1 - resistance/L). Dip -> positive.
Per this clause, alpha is 4.6 K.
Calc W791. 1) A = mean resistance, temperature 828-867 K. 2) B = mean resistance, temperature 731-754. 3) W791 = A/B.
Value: 1.16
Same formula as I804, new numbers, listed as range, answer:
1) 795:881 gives 16.1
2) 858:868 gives 16.6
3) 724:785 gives 14.4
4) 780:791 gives 14.5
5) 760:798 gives 14.4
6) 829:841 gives 17.7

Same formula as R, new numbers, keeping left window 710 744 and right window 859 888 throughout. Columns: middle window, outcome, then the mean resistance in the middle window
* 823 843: -0.10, 17.1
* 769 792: 0.02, 14.5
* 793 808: 0.03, 14.7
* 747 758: -0.03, 14.8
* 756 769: 0.04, 14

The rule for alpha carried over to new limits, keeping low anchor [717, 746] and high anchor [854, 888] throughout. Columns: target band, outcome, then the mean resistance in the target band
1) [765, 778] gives 0.28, 14.4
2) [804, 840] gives -0.95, 15.9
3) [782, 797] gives 0.39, 14.6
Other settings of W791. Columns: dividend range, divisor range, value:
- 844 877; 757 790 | 1.15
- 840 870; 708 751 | 1.19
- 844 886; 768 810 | 1.12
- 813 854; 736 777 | 1.14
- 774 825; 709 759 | 1.04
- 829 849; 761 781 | 1.24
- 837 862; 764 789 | 1.20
